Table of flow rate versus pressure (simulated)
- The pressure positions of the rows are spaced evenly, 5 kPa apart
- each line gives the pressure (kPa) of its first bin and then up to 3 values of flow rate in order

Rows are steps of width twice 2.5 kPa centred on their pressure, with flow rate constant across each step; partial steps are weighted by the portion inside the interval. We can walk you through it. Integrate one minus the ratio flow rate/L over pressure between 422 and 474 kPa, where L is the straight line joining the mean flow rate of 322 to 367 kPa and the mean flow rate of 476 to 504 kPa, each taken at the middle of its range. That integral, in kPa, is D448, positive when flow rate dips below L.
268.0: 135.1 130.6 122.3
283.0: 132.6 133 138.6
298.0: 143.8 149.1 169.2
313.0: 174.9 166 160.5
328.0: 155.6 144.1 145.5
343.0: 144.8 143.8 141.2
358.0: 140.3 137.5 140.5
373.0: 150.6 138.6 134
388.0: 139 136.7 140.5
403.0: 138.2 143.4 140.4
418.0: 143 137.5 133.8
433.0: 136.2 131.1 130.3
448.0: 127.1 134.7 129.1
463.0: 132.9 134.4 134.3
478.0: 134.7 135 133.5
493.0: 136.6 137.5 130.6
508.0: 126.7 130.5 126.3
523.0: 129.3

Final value 2.0 kPa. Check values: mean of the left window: 145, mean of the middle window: 133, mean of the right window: 135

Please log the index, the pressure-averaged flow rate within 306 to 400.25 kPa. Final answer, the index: 147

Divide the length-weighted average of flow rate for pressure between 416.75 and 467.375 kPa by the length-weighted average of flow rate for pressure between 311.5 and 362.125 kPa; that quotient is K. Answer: 0.88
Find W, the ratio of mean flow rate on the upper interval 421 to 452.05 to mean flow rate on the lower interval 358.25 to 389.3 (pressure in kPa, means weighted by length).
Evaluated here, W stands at 0.9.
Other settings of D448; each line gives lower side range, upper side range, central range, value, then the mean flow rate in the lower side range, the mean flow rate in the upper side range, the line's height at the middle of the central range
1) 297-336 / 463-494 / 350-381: 2.0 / 158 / 135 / 151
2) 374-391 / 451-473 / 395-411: -0.4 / 138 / 133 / 137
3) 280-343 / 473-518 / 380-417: 0.8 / 151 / 133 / 142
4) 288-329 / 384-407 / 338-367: 1.0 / 156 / 139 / 147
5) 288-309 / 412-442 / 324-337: -0.6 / 147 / 136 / 144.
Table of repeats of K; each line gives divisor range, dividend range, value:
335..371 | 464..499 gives 0.95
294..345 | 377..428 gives 0.90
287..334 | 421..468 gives 0.86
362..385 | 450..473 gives 0.94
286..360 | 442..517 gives 0.88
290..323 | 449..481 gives 0.85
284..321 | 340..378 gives 0.93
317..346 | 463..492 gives 0.88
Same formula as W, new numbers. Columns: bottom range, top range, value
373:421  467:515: 0.95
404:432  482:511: 0.96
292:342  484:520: 0.85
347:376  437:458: 0.92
